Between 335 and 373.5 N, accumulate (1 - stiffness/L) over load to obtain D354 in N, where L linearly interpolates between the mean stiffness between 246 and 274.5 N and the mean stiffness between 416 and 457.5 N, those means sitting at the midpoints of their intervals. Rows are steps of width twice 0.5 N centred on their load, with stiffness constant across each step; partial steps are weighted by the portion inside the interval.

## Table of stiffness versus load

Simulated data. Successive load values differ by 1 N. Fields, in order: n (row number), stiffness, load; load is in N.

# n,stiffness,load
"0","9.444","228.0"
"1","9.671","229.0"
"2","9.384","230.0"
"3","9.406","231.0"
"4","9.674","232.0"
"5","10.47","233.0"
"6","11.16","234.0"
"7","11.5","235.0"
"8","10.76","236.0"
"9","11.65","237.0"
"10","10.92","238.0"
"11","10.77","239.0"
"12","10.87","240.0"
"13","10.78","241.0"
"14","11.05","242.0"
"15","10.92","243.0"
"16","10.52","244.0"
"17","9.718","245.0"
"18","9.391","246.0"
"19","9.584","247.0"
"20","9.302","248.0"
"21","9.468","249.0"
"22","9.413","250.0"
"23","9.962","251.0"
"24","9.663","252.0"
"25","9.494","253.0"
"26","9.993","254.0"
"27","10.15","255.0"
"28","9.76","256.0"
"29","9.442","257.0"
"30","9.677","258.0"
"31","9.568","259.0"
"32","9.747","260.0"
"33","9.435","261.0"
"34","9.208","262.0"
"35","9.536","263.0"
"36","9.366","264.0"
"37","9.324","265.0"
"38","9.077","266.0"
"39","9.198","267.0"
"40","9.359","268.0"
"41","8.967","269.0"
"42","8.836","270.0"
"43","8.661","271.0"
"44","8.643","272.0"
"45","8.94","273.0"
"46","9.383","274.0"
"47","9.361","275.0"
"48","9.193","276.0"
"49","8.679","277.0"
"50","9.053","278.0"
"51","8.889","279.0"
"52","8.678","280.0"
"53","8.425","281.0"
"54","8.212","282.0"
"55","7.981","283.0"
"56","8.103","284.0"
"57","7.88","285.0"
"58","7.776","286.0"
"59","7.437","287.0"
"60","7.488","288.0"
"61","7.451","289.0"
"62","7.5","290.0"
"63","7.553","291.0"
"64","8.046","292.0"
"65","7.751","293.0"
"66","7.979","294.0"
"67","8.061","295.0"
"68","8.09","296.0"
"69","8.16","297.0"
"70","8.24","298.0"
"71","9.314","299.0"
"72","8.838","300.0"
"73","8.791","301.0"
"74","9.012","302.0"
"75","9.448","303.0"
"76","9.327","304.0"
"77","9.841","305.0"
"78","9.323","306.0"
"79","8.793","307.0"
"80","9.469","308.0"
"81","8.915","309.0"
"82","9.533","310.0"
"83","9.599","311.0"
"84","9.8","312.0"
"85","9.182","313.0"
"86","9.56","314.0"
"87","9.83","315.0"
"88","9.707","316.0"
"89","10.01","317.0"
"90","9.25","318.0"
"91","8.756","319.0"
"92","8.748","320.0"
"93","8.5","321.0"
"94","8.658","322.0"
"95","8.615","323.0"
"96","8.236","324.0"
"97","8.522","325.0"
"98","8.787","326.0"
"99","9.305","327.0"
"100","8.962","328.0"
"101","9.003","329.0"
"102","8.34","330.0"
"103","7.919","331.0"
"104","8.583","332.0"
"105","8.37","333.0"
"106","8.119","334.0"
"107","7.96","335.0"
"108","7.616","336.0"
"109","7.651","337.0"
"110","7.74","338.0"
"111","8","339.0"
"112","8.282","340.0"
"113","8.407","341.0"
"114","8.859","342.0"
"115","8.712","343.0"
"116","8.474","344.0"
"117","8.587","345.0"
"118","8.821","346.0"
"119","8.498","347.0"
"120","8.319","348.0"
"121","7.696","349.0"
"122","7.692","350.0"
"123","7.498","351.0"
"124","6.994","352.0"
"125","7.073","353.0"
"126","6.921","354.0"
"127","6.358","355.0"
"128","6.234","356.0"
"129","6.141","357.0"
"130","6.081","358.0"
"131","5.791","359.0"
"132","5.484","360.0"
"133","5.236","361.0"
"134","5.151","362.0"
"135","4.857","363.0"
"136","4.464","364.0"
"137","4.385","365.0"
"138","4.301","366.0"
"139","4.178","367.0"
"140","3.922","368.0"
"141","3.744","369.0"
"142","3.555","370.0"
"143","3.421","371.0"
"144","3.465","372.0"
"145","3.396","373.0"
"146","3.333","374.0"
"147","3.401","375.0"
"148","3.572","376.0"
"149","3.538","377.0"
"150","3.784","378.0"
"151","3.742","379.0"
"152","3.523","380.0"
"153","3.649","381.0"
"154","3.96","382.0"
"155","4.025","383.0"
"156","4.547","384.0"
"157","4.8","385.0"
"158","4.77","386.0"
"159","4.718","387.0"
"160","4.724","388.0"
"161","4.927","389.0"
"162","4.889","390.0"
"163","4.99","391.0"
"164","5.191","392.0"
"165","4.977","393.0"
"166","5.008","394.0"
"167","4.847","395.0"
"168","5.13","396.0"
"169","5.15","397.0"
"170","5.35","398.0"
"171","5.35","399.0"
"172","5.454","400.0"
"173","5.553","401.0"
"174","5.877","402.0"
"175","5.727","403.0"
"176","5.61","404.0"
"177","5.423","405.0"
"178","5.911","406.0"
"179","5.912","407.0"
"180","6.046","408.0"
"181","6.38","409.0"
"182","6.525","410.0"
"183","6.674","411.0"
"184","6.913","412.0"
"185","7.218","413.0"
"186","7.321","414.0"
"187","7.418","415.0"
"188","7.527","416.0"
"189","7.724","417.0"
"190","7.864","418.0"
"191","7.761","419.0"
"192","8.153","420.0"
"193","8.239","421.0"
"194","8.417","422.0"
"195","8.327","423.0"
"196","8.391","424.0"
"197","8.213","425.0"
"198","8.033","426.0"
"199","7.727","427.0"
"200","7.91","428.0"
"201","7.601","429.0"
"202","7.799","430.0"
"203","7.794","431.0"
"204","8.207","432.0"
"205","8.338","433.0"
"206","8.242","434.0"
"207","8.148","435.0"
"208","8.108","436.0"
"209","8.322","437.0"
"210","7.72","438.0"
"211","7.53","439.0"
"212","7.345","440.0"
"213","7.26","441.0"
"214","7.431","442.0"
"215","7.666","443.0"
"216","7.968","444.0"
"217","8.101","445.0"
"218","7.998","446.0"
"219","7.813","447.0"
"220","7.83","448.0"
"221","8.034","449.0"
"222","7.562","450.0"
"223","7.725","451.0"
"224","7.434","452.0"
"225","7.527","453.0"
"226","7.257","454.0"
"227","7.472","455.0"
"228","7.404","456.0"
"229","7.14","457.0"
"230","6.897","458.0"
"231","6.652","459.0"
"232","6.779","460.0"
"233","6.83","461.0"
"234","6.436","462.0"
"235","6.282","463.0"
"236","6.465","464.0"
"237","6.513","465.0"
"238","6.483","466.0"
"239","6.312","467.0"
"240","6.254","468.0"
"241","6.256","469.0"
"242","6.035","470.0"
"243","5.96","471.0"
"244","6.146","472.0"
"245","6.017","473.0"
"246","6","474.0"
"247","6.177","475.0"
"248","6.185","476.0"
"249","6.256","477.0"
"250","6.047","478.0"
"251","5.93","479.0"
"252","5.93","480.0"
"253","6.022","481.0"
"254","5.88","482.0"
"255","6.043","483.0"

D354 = 9.9 N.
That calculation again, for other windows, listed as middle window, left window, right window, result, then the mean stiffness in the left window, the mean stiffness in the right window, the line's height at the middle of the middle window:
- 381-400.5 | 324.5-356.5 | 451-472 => 6.9 N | 8.07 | 6.73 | 7.51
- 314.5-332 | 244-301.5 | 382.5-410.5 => -3.5 N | 8.88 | 5.28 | 7.41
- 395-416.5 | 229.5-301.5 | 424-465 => 5.0 N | 9.24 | 7.57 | 7.93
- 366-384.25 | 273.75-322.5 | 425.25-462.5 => 9.9 N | 8.72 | 7.63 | 8.14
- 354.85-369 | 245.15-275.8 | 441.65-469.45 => 5.4 N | 9.4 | 7.16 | 8.24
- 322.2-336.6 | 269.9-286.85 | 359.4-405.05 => -4.0 N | 8.6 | 4.54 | 6.6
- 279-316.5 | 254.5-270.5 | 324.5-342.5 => 1.0 N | 9.42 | 8.36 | 8.89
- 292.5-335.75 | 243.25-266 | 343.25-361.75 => -4.2 N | 9.63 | 7.1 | 8.09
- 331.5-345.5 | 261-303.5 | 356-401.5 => -4.5 N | 8.58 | 4.56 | 6.24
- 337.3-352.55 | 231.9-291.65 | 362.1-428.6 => -2.6 N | 9.38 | 5.51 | 6.97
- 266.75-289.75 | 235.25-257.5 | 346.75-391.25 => 0.8 N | 10.2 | 5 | 8.83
